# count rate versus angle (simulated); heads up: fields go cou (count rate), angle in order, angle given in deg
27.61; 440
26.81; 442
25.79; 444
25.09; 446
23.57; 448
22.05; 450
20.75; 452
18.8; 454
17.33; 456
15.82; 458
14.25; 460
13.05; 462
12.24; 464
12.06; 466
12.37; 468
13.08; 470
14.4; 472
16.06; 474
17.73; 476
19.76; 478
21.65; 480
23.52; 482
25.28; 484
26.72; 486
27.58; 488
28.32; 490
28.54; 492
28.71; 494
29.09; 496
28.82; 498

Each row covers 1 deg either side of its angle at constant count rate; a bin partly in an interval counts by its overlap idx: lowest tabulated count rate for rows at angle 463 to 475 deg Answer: 12.06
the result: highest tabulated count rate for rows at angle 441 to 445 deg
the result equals 26.81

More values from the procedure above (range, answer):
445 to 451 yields 25.09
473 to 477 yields 17.73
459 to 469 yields 14.25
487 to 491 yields 28.32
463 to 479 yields 19.76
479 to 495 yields 28.71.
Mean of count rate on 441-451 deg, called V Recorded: 24.7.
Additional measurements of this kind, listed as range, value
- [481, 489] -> 25.8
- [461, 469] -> 12.4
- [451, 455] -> 19.8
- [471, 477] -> 16.1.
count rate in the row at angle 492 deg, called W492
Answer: 28.54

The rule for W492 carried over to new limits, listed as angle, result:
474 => 16.06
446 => 25.09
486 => 26.72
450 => 22.05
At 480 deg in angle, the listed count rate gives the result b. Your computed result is 21.65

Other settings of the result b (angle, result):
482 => 23.52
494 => 28.71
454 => 18.8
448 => 23.57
